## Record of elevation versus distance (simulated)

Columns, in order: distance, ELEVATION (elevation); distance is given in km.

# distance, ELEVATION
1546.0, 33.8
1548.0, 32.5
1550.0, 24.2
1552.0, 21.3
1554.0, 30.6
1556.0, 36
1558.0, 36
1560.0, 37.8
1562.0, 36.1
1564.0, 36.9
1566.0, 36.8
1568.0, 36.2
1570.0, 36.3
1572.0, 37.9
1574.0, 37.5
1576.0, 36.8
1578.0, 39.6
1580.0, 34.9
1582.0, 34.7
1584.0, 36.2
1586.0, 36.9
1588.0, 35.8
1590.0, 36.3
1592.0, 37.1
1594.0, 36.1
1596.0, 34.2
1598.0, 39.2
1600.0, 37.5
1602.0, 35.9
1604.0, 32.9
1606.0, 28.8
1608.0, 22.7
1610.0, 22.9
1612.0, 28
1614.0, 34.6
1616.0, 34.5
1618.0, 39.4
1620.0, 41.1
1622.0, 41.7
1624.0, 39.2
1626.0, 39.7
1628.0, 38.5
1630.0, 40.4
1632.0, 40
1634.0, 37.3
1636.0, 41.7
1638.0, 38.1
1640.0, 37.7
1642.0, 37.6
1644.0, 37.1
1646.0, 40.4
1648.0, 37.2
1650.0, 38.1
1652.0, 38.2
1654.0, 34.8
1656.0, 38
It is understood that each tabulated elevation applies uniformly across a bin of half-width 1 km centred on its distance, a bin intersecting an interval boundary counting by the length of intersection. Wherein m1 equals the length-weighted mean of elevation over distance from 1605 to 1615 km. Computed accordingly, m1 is 27.4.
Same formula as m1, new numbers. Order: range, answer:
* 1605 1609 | 25.8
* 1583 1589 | 36.3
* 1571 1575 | 37.7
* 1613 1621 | 37.4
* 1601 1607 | 32.5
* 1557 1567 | 36.7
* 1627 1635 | 39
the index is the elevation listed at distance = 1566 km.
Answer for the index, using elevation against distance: 36.8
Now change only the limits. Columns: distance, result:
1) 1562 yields 36.1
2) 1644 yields 37.1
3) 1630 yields 40.4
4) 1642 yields 37.6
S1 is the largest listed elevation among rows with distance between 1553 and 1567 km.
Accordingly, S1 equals 37.8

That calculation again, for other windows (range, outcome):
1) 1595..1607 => 39.2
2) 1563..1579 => 39.6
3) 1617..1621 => 41.1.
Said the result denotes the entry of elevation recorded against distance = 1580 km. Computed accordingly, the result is 34.9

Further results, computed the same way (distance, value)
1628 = 38.5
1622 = 41.7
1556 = 36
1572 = 37.9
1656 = 38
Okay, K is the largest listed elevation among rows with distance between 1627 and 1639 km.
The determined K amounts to 41.7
